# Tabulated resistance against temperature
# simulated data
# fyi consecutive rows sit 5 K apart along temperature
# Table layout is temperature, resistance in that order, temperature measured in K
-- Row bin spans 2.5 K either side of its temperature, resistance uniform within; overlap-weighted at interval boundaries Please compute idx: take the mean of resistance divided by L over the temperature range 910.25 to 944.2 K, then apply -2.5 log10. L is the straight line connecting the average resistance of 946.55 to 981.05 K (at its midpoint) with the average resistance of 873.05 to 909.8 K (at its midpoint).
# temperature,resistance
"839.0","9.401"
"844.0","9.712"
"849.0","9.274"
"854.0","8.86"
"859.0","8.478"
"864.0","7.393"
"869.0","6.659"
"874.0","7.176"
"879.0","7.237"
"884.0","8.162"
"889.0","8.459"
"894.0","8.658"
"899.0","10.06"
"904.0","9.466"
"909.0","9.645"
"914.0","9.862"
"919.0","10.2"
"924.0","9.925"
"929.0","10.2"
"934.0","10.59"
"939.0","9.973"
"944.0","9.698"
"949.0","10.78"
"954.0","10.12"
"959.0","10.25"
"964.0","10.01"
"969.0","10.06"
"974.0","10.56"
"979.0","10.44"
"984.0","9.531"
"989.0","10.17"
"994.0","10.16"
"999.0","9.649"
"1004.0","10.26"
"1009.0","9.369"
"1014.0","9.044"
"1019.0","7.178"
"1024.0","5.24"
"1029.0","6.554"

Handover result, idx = -0.07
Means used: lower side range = 8.62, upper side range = 10.3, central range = 10.1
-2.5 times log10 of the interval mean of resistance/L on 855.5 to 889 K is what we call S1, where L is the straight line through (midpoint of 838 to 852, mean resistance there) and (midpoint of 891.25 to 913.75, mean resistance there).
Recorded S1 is 0.23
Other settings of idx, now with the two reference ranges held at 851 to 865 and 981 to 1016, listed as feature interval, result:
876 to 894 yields 0.08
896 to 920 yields -0.11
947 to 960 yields -0.12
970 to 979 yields -0.10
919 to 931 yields -0.12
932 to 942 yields -0.12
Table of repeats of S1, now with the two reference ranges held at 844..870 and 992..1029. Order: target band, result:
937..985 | -0.20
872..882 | 0.16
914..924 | -0.19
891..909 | -0.12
